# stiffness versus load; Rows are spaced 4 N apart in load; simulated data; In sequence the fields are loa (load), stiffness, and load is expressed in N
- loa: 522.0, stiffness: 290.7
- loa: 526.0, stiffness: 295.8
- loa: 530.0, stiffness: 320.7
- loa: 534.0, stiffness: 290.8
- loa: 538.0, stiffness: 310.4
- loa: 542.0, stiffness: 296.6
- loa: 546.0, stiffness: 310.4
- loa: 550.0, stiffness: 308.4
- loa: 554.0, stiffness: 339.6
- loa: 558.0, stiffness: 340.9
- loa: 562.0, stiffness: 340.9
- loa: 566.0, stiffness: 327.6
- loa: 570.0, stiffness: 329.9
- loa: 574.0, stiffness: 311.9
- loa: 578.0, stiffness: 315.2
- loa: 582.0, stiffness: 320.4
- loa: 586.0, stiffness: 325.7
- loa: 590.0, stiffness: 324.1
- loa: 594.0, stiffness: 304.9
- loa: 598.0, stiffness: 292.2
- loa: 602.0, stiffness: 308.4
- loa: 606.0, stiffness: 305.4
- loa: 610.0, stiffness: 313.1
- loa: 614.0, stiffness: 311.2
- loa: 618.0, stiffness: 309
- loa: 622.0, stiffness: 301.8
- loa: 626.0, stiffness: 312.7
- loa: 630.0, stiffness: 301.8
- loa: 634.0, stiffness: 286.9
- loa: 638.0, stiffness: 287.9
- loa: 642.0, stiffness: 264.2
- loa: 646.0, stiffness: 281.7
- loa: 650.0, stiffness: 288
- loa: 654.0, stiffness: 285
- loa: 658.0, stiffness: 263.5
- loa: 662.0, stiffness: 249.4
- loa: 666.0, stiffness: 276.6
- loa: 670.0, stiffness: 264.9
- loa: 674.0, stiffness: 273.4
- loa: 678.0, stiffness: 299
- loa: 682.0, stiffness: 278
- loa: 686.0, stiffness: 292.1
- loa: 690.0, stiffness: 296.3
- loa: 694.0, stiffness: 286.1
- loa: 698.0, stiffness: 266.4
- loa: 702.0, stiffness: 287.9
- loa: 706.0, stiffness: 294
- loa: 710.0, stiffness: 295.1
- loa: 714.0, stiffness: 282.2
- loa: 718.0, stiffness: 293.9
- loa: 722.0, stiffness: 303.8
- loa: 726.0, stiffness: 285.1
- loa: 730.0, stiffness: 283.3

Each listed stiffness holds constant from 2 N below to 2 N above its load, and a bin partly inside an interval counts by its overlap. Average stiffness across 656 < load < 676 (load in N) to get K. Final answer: 266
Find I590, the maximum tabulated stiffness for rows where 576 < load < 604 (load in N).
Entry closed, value 325.7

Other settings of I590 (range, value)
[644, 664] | 288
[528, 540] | 320.7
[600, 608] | 308.4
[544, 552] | 310.4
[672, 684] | 299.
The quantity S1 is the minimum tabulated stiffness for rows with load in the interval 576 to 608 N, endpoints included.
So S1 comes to 292.2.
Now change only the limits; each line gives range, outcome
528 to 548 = 290.8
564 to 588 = 311.9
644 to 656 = 281.7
